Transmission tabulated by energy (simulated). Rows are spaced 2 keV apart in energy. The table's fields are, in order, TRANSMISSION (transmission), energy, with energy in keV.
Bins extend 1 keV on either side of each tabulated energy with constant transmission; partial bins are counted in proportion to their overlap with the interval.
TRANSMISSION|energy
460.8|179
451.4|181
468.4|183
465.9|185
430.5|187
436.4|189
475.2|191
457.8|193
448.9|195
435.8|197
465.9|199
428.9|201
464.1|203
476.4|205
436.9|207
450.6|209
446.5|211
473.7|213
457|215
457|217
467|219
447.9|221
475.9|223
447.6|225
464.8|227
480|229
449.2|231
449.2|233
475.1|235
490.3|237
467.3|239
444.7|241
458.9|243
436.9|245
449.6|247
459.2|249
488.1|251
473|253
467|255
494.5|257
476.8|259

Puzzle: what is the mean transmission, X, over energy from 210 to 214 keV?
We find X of 460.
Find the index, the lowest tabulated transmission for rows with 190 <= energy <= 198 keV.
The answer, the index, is 435.8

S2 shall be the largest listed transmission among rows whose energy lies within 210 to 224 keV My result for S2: 475.9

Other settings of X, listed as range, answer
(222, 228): 463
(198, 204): 453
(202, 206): 470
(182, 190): 450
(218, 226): 460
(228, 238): 469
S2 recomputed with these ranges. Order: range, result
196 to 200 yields 465.9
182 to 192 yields 475.2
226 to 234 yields 480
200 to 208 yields 476.4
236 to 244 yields 490.3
